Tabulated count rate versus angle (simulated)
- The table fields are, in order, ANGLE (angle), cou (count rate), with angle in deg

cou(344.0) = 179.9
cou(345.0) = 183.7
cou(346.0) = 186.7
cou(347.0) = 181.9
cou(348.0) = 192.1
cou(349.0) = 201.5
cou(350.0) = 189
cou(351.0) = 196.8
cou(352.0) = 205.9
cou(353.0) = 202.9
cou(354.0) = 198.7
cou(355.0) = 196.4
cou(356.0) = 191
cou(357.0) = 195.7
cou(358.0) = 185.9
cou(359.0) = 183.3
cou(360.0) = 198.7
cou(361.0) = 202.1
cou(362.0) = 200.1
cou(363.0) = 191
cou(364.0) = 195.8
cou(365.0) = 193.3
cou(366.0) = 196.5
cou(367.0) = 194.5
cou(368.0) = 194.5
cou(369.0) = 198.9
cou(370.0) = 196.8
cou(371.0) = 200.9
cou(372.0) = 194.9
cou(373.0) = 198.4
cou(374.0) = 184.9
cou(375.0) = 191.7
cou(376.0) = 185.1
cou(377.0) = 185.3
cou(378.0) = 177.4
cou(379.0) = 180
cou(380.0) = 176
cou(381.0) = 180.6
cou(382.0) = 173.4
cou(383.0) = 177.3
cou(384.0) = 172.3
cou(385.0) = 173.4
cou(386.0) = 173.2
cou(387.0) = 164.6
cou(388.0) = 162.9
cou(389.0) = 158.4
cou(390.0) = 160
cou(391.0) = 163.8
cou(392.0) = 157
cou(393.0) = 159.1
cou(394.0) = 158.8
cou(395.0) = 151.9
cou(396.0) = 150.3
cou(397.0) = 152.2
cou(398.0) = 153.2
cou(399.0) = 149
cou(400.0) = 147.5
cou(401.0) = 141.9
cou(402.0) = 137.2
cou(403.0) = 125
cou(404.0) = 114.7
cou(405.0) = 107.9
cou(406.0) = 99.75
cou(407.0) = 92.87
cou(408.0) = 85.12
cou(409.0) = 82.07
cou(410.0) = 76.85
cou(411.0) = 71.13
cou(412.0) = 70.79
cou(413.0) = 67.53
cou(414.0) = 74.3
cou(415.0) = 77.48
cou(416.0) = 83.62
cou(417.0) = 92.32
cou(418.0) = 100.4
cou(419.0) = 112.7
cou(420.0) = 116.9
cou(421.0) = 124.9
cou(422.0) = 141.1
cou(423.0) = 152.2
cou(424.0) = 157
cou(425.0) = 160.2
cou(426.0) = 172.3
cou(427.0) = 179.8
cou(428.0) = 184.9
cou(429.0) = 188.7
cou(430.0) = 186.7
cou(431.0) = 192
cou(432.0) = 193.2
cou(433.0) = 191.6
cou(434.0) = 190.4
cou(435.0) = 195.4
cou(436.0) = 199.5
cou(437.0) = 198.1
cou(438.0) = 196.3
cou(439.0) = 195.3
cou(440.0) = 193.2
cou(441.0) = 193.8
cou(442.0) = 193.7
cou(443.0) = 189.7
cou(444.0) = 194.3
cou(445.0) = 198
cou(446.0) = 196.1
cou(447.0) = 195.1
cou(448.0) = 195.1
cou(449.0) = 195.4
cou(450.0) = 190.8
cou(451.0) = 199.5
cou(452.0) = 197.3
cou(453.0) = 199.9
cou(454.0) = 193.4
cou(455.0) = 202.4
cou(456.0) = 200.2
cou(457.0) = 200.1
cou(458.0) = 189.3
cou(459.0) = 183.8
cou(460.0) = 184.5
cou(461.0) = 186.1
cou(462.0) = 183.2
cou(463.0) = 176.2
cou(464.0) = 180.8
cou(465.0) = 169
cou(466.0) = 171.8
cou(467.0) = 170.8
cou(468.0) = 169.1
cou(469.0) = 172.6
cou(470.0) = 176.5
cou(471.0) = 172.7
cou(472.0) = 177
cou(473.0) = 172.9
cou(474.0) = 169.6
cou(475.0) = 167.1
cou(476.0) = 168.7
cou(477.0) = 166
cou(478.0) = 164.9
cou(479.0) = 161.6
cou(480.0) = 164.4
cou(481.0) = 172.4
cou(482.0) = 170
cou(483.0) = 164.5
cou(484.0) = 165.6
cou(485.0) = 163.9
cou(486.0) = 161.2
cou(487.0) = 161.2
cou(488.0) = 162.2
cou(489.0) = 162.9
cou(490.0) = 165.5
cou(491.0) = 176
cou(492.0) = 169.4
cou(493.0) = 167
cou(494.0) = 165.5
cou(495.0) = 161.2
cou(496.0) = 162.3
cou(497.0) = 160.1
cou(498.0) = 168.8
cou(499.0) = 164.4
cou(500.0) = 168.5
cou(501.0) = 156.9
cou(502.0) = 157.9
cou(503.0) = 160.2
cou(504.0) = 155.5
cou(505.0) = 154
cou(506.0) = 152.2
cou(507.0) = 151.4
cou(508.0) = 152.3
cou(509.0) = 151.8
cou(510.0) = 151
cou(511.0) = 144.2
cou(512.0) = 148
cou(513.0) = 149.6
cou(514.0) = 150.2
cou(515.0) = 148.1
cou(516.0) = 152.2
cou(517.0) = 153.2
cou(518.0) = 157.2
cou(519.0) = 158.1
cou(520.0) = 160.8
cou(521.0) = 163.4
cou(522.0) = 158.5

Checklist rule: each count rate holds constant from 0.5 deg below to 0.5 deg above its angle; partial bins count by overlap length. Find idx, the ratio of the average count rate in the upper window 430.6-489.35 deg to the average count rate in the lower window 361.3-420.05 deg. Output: 1.22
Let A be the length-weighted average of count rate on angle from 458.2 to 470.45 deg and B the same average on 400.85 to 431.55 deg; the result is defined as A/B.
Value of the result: 1.5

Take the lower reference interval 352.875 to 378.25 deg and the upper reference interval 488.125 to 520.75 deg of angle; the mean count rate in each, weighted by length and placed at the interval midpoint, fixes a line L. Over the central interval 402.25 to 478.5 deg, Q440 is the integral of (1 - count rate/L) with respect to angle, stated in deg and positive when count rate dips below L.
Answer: 5.4 deg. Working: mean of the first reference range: 194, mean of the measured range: 161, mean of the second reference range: 158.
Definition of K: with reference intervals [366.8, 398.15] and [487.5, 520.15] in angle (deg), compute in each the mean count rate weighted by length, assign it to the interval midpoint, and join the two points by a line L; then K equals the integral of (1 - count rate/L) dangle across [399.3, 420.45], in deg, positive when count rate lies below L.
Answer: 8.9 deg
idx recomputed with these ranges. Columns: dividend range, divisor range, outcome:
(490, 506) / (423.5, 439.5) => 0.87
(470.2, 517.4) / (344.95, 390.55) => 0.86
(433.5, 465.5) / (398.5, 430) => 1.60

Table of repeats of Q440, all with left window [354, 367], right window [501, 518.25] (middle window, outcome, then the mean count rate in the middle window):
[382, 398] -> 2.0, 162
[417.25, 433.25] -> 1.6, 158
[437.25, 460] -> -3.4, 195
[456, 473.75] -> -1.5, 179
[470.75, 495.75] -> -1.1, 167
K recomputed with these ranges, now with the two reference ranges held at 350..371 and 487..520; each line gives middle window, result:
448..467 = -2.1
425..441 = -1.2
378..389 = 1.0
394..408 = 4.0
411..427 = 5.8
